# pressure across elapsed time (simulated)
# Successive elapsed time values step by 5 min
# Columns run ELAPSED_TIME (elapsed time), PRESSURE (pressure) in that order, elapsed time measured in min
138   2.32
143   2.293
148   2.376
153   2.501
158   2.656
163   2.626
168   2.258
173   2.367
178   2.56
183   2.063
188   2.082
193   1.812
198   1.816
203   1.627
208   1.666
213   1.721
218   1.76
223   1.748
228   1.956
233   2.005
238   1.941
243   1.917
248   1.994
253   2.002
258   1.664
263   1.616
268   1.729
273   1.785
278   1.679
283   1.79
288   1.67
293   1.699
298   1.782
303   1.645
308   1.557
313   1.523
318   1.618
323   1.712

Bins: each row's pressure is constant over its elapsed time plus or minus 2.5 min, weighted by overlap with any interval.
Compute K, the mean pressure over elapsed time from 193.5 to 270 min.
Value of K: 1.81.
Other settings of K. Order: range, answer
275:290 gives 1.72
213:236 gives 1.85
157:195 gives 2.3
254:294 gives 1.72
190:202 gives 1.8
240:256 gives 1.96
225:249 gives 1.96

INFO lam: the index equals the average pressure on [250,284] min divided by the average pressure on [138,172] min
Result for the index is 0.72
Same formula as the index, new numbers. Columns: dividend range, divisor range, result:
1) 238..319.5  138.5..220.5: 0.81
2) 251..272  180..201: 0.90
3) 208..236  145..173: 0.74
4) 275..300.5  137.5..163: 0.70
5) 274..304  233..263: 0.91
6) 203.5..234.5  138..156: 0.75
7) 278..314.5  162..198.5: 0.76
